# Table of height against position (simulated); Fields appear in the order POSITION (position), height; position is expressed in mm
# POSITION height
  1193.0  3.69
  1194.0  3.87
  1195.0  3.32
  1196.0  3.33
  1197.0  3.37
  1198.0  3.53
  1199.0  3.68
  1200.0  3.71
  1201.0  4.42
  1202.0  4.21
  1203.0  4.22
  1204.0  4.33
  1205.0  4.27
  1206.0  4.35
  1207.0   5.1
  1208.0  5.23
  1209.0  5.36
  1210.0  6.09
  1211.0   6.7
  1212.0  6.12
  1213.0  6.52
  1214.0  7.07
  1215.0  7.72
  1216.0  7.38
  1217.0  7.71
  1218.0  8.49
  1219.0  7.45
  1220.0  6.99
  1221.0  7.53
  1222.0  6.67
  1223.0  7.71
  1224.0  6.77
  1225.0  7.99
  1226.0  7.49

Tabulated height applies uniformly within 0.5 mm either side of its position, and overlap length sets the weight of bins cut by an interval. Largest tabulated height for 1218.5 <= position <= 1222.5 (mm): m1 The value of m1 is 7.53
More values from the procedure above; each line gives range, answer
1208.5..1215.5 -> 7.72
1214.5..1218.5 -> 8.49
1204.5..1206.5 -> 4.35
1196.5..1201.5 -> 4.42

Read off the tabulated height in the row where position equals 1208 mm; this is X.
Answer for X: 5.23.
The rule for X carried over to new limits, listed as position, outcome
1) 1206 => 4.35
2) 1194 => 3.87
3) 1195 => 3.32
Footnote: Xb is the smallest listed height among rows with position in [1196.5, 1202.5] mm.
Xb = 3.37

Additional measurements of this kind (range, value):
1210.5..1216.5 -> 6.12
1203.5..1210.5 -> 4.27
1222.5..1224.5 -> 6.77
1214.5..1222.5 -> 6.67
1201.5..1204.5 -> 4.21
